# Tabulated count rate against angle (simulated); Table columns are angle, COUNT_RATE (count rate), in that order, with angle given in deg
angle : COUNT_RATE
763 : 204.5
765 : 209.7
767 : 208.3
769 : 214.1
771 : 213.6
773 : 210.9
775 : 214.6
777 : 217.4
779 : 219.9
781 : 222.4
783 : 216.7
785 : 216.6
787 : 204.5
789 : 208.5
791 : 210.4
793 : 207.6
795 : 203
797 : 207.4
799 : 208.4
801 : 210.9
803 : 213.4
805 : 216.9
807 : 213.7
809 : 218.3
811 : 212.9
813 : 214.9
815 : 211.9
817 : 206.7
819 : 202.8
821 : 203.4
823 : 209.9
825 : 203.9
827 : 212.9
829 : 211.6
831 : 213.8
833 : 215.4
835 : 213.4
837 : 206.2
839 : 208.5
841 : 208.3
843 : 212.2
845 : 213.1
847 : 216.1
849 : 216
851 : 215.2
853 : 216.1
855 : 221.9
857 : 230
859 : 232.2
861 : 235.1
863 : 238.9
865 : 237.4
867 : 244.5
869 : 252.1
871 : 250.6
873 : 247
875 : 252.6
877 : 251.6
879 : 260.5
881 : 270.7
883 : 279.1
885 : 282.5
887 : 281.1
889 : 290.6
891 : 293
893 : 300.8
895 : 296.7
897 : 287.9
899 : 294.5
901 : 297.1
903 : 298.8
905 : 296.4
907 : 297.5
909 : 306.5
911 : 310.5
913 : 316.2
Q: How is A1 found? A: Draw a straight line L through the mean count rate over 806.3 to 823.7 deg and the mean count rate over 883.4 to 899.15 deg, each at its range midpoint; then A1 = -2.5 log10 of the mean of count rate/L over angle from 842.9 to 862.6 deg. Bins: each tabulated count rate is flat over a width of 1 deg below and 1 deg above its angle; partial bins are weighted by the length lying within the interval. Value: 0.13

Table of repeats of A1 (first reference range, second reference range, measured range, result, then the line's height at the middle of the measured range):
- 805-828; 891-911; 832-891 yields 0.08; 257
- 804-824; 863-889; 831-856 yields 0.10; 234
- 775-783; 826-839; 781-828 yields 0.03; 216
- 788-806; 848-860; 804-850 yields 0.02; 216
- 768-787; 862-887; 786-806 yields 0.07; 223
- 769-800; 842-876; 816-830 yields 0.07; 222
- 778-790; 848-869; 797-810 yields 0.03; 219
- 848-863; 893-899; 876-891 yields -0.01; 273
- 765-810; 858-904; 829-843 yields 0.15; 242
